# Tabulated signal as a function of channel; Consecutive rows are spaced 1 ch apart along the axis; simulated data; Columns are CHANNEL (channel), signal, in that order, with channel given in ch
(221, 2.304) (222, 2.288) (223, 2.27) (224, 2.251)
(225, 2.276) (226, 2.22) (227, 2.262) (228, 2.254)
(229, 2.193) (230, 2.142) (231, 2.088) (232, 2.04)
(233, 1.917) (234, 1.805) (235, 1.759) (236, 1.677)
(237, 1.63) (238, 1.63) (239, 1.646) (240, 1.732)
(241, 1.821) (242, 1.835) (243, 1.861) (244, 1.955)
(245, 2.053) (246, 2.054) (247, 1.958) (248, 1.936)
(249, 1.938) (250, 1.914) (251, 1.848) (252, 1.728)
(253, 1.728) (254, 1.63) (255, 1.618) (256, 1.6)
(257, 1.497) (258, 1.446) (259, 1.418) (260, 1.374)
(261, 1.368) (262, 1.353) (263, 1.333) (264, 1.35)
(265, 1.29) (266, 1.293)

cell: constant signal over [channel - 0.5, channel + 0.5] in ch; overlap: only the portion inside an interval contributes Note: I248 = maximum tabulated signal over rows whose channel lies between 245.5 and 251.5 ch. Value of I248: 2.054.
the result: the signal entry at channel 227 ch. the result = 2.262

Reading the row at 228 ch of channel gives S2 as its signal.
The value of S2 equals 2.254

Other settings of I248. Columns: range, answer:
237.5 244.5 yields 1.955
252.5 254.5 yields 1.728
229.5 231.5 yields 2.142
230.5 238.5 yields 2.088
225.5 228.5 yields 2.262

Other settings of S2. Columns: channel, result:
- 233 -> 1.917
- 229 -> 2.193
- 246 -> 2.054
